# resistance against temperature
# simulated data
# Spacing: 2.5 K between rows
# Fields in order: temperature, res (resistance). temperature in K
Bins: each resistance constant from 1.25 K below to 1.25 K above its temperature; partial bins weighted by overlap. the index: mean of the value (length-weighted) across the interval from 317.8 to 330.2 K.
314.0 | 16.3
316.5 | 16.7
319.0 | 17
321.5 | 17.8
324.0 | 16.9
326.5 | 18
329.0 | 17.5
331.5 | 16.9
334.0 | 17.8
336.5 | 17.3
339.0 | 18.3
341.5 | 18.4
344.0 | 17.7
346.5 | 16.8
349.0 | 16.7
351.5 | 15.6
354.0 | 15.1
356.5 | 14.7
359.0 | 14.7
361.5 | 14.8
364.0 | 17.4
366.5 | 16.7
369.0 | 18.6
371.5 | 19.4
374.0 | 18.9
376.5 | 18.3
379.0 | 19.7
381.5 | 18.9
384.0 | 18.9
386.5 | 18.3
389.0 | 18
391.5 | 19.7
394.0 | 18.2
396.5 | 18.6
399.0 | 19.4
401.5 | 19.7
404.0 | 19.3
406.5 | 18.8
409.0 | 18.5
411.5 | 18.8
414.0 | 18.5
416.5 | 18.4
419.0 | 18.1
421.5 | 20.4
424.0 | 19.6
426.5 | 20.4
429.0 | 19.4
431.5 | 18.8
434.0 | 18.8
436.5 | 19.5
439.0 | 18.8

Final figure 17.4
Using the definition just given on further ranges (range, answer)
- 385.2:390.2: 18.2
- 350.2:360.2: 15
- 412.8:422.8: 18.9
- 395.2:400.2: 19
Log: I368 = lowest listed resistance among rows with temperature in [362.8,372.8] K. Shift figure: 16.7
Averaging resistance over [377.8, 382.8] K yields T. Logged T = 19.3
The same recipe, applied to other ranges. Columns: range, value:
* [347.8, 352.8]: 16.1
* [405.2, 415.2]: 18.7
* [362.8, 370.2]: 17.6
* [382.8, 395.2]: 18.6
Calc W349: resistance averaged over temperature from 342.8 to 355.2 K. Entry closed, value 16.4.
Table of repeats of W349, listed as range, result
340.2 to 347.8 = 17.6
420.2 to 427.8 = 20.1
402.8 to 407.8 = 19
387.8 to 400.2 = 18.8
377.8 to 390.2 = 18.8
